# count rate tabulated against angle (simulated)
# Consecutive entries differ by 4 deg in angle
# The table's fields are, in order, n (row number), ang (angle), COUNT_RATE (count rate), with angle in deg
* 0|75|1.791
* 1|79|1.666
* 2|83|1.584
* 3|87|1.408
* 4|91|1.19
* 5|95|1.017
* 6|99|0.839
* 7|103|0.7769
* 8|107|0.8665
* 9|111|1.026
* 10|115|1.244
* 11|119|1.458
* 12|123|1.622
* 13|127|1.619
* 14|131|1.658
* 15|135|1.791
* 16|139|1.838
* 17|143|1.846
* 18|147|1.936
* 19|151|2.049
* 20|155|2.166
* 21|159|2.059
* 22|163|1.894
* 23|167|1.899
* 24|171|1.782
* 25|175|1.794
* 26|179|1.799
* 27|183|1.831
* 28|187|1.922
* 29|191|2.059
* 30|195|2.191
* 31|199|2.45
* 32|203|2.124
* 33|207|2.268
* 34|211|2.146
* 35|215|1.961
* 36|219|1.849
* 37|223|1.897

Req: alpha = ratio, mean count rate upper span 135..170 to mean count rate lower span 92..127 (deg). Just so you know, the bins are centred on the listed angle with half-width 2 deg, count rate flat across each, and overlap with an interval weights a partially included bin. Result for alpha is 1.71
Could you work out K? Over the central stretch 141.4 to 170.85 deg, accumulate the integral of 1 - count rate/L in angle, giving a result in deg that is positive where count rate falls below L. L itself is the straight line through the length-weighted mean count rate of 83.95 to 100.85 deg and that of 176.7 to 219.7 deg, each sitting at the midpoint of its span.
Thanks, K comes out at -4.80 deg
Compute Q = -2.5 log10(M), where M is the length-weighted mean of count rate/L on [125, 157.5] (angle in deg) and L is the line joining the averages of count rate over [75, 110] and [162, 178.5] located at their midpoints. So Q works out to -0.17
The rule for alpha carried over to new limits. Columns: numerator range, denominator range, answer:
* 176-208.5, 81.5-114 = 1.91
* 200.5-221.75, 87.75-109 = 2.15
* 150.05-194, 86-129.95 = 1.62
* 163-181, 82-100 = 1.51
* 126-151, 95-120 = 1.78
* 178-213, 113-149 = 1.26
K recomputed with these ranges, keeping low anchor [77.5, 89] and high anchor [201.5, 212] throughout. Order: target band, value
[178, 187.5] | 1.0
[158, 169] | 0.1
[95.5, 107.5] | 5.8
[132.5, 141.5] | 0.1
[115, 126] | 1.6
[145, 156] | -0.8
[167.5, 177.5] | 1.0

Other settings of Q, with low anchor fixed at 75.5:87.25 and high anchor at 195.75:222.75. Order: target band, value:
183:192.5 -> 0.04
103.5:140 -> 0.24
